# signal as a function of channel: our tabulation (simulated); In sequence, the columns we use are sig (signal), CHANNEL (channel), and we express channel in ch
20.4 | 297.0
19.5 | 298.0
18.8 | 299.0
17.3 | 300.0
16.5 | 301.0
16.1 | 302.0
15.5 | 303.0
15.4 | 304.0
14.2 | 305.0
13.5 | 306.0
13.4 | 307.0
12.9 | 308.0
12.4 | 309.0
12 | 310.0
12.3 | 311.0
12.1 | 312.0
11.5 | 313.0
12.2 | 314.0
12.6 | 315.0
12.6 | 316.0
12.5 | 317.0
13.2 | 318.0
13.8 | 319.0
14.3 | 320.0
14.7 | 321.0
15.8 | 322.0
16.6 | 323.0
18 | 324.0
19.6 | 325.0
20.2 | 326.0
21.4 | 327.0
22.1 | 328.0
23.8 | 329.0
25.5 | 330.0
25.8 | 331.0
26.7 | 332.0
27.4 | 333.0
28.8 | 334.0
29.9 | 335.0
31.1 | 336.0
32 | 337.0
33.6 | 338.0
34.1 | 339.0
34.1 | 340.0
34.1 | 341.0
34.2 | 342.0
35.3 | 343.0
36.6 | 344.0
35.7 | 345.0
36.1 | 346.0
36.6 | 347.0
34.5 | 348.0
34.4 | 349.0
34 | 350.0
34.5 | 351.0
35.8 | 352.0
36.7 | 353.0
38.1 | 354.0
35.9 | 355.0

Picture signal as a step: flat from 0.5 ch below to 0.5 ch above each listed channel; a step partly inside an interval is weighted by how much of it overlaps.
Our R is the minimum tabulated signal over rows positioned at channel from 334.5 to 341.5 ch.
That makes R 29.9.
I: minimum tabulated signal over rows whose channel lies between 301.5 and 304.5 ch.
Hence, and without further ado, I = 15.4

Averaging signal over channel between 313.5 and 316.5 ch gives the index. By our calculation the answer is 12.5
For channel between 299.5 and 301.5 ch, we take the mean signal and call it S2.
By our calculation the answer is 16.9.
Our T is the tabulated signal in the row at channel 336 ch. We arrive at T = 31.1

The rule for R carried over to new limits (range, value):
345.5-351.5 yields 34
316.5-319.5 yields 12.5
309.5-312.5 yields 12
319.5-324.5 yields 14.3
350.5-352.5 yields 34.5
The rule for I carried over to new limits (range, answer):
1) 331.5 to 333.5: 26.7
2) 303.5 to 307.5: 13.4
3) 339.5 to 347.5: 34.1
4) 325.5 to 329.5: 20.2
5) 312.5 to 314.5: 11.5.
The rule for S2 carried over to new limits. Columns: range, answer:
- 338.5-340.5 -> 34.1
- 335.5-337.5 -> 31.6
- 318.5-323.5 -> 15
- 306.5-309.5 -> 12.9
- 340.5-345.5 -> 35.2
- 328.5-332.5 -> 25.4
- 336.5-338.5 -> 32.8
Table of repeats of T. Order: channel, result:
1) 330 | 25.5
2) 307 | 13.4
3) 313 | 11.5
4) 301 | 16.5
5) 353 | 36.7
